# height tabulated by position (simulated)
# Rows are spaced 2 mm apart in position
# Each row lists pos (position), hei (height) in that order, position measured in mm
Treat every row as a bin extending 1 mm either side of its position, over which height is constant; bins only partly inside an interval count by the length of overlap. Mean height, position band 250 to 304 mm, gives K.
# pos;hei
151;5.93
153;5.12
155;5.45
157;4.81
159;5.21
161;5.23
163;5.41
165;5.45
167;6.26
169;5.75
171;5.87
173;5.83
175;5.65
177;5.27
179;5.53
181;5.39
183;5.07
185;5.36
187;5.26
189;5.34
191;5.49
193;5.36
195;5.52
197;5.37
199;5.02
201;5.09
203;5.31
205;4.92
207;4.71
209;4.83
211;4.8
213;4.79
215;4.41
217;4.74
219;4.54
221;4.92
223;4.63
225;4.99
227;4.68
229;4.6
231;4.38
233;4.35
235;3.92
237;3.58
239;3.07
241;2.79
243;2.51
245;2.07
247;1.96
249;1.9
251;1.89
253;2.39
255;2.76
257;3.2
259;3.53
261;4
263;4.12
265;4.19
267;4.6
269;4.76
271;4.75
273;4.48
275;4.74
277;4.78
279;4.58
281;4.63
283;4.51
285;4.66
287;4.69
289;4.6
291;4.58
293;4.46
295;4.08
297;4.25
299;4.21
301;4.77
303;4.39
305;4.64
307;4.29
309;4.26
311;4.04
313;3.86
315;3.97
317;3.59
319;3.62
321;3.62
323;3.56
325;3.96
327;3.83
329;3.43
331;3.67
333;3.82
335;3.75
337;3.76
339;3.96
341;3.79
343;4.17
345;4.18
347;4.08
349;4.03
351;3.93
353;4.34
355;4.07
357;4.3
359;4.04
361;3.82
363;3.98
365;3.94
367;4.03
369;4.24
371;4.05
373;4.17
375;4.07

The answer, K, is 4.17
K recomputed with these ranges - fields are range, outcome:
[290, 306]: 4.42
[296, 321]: 4.14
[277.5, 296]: 4.54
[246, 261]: 2.62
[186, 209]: 5.2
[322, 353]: 3.88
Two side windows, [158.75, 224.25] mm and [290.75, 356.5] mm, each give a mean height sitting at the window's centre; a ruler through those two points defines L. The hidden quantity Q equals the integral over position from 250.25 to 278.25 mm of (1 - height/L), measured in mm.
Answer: 4.0 mm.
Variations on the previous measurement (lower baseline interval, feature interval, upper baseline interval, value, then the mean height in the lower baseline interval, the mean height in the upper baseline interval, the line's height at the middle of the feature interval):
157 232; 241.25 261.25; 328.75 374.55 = 9.1 mm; 5.16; 3.99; 4.74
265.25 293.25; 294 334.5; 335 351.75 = 2.7 mm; 4.62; 3.97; 4.27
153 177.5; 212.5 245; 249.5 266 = -1.2 mm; 5.5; 3.22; 3.94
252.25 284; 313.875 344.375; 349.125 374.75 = 2.4 mm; 4.14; 4.07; 4.1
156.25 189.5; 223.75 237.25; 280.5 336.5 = 1.4 mm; 5.46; 4.13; 4.89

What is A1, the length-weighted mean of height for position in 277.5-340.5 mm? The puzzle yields 4.13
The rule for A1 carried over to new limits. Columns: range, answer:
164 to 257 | 4.51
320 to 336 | 3.71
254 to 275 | 4.07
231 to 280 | 3.56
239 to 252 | 2.25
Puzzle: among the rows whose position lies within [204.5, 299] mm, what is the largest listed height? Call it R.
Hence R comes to 4.99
